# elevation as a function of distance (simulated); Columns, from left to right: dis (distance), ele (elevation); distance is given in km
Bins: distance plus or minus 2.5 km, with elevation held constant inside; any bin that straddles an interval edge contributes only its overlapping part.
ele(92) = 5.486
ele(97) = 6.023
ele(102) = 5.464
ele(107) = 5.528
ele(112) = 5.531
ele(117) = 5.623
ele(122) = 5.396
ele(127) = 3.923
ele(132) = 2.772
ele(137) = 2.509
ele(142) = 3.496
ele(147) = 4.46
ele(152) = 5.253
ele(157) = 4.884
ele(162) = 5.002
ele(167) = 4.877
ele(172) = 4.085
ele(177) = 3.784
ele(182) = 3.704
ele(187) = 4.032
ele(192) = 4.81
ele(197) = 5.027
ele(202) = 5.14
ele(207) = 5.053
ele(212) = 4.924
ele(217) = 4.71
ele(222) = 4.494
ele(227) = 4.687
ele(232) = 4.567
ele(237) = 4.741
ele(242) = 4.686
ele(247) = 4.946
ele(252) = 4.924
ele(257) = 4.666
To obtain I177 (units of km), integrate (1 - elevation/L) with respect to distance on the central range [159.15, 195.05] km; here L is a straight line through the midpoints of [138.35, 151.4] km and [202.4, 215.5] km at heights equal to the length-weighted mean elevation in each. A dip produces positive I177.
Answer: 1.3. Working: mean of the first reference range 4.03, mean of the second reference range 4.99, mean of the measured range 4.34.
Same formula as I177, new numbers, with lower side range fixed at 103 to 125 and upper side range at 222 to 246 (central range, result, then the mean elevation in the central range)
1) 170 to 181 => 2.5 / 3.9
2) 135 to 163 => 5.2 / 4.26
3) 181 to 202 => 1.8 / 4.53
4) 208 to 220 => -0.1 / 4.83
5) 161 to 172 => 0.8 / 4.74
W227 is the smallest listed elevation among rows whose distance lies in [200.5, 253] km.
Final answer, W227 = 4.494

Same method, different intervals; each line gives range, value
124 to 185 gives 2.509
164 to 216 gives 3.704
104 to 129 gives 3.923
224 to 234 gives 4.567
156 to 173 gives 4.085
